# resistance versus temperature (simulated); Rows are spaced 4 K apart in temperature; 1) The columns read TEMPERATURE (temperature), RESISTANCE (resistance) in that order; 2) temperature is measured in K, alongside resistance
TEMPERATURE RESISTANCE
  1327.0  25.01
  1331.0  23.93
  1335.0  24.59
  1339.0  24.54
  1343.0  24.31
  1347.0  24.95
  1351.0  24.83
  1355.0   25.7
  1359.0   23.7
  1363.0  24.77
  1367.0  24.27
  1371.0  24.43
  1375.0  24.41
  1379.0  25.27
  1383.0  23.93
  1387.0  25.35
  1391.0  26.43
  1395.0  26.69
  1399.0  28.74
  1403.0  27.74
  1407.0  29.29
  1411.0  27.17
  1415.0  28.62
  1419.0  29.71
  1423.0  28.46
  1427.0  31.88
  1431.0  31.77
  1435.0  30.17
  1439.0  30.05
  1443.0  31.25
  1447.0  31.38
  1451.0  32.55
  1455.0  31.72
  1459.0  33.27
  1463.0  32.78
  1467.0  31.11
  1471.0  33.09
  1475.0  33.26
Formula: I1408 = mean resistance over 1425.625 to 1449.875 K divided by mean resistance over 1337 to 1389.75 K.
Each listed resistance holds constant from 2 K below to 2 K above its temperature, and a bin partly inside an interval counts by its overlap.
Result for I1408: 1.3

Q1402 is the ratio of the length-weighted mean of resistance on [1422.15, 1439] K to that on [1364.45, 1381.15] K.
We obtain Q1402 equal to 1.25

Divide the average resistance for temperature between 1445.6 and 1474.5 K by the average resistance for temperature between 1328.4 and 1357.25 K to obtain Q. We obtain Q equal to 1.31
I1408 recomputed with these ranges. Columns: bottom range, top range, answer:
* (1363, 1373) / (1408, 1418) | 1.15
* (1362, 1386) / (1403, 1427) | 1.18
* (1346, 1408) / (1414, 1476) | 1.22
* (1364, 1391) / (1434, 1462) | 1.28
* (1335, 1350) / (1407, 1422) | 1.16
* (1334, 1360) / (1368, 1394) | 1.01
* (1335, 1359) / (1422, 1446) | 1.24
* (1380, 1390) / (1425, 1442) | 1.25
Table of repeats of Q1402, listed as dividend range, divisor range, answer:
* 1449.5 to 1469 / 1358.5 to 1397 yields 1.29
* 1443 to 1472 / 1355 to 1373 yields 1.32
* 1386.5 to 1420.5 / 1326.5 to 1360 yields 1.13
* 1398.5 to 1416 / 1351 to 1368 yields 1.15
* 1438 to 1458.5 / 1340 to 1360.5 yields 1.28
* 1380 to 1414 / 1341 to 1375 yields 1.09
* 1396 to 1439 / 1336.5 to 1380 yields 1.19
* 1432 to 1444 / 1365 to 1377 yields 1.25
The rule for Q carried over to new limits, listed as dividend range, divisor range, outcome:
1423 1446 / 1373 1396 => 1.22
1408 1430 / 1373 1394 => 1.16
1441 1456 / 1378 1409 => 1.19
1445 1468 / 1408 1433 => 1.09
